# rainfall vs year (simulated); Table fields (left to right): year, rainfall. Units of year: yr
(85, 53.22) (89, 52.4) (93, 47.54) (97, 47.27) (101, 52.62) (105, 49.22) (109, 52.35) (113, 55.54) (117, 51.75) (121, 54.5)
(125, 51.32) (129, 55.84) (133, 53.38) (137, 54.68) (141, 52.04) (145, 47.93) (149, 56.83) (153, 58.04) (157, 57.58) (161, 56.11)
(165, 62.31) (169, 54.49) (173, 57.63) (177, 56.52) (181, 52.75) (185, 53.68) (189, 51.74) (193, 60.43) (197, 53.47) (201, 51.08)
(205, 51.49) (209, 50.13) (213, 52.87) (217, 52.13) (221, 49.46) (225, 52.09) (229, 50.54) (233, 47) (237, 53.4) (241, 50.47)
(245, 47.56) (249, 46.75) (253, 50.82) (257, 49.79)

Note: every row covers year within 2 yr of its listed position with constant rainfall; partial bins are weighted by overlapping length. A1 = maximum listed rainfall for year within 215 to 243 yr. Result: 53.4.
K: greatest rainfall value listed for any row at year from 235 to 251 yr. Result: 53.4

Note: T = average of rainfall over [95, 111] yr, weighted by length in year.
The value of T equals 50.4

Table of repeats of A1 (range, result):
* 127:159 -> 58.04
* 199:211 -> 51.49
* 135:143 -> 54.68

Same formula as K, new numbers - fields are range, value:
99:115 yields 55.54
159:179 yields 62.31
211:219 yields 52.87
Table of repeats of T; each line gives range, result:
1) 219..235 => 49.8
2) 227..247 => 49.8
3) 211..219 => 52.5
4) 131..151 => 53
